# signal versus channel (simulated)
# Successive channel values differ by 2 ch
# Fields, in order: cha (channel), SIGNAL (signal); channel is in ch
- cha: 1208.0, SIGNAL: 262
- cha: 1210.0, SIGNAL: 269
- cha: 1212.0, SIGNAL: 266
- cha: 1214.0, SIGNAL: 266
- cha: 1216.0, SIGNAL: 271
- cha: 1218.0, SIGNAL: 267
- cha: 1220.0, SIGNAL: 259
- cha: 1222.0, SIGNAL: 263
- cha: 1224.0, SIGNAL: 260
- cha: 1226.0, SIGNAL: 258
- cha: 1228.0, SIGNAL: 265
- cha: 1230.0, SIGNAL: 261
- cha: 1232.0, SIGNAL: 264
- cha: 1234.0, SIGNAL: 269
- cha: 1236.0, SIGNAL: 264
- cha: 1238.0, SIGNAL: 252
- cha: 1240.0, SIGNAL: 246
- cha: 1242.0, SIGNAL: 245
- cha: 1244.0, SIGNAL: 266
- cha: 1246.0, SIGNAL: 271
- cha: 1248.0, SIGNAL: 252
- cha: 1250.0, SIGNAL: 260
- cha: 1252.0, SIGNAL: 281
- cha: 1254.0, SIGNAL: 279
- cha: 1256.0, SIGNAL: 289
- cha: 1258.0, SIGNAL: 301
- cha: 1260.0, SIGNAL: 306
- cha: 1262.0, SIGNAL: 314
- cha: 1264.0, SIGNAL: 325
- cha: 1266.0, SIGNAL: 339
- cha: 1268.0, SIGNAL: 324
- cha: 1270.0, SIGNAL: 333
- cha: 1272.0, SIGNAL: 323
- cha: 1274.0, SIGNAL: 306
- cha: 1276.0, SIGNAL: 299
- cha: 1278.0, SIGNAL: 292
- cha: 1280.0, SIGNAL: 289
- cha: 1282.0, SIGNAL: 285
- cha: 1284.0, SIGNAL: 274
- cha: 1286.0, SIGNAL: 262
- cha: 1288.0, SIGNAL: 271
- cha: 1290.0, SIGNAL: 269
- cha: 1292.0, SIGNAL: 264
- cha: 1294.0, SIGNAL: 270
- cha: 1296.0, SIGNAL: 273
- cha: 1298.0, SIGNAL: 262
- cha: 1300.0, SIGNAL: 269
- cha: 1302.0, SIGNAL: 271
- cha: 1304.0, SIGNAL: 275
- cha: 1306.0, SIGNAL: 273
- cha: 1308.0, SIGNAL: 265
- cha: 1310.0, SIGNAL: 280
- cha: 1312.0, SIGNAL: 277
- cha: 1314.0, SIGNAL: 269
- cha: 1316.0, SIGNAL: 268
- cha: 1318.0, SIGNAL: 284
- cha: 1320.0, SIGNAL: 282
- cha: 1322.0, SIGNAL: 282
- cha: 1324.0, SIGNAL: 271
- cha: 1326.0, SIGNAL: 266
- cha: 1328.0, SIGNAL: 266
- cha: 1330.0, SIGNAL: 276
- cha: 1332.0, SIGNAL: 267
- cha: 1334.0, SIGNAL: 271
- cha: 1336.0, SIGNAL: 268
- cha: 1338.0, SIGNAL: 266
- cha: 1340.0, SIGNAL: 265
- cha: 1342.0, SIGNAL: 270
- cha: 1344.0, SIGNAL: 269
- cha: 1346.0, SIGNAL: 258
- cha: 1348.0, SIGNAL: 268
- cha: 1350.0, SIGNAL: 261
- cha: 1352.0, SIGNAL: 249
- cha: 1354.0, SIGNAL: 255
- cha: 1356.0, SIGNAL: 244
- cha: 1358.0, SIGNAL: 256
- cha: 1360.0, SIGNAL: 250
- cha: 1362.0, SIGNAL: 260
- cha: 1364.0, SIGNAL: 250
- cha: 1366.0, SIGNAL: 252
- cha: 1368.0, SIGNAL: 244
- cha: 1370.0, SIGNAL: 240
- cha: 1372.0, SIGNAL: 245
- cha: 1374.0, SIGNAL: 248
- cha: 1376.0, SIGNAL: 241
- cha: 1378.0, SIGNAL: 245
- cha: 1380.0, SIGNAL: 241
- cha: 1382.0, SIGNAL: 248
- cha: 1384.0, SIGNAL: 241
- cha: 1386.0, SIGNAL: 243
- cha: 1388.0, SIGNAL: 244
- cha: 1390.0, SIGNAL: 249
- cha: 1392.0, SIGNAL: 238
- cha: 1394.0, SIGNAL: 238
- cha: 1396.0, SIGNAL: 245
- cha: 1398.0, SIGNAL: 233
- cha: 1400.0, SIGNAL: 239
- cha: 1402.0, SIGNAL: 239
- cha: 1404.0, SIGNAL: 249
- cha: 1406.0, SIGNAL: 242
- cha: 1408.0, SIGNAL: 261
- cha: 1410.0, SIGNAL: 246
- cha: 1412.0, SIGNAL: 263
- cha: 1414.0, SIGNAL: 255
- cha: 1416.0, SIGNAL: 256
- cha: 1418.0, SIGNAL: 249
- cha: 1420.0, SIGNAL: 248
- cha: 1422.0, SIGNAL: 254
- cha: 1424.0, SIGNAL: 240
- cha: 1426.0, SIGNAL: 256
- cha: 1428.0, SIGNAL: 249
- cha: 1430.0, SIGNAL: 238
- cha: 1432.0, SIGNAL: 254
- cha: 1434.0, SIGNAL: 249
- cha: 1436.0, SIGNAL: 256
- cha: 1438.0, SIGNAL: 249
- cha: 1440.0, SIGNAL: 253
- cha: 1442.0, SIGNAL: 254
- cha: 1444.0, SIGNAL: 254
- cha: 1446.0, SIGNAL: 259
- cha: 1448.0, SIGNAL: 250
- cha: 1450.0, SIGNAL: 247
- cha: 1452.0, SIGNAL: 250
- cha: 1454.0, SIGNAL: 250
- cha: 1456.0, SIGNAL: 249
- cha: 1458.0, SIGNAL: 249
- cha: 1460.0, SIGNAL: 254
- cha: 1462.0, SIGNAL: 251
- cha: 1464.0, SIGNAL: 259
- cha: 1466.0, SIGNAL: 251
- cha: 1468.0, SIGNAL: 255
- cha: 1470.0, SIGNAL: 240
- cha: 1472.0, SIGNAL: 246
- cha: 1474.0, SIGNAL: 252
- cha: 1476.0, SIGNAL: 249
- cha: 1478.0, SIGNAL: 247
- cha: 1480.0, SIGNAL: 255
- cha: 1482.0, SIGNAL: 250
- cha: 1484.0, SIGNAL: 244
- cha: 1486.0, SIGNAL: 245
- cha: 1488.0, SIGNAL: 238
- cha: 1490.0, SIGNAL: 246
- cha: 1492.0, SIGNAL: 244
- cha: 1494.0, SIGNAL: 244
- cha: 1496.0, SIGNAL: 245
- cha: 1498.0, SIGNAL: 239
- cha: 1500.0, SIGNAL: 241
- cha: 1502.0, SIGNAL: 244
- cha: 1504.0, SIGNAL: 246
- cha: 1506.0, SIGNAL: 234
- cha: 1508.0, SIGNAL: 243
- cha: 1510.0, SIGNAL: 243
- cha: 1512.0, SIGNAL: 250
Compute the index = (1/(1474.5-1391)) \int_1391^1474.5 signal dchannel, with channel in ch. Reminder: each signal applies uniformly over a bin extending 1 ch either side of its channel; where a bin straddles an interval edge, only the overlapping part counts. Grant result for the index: 249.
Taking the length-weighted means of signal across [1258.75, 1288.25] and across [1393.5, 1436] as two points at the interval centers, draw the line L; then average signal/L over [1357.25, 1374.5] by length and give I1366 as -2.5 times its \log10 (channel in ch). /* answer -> 0.08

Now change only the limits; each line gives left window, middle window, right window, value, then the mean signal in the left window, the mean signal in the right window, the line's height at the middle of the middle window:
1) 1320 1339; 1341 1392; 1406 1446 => 0.06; 271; 252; 264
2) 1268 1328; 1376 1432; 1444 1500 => 0.06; 280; 248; 261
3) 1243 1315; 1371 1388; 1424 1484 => 0.09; 285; 251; 265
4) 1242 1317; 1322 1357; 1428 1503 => 0.03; 284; 249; 273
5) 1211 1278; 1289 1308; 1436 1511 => 0.01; 280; 248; 273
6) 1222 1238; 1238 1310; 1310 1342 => -0.06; 262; 272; 267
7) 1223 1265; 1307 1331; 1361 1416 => -0.06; 273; 246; 259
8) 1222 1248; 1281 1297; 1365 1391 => -0.07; 260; 245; 254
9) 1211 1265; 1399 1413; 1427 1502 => 0.03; 271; 249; 255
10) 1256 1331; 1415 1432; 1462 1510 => 0.04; 285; 246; 259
